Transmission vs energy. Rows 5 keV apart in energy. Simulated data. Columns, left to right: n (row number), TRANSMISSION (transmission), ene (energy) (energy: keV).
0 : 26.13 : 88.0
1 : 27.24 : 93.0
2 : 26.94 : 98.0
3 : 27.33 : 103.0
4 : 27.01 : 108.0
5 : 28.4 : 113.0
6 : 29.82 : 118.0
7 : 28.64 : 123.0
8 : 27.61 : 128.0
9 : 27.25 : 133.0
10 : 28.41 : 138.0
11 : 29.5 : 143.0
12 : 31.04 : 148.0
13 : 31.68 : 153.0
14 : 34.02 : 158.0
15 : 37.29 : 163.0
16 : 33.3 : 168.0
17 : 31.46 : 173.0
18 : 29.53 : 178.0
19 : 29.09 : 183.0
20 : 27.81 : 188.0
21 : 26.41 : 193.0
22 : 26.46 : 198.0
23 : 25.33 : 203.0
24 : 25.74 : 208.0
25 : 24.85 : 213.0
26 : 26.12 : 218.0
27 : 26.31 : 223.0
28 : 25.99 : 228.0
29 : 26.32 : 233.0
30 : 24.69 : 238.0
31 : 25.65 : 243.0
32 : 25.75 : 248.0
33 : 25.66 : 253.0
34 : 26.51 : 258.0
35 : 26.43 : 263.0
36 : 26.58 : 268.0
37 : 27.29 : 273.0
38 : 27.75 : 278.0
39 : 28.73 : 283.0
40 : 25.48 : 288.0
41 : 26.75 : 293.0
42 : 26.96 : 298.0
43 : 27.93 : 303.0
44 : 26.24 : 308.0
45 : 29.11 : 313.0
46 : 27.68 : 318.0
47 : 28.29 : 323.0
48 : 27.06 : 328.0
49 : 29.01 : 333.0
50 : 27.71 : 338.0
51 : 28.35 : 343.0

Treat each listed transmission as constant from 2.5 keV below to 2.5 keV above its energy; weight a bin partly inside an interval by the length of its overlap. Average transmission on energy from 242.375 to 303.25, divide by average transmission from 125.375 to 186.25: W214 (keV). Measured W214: 0.87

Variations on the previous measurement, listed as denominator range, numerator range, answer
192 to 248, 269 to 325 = 1.06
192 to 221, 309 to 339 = 1.09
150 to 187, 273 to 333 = 0.86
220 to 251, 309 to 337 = 1.09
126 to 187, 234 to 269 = 0.84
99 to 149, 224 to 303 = 0.93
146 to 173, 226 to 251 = 0.77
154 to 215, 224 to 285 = 0.90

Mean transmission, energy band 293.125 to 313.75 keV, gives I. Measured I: 27.3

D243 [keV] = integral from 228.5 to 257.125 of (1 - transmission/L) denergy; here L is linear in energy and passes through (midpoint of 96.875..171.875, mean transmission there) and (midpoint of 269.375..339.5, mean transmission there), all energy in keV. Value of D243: 2.8 keV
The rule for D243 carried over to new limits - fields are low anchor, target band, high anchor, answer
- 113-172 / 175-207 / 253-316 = 2.2 keV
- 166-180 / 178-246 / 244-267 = 6.0 keV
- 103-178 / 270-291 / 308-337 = 0.9 keV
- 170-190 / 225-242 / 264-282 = 1.6 keV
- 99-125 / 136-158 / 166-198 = -1.5 keV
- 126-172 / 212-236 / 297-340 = 3.0 keV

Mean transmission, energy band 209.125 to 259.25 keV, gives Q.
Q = 25.8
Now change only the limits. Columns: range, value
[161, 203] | 29.8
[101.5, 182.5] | 30.2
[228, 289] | 26.4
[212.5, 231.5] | 25.9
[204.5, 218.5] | 25.5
